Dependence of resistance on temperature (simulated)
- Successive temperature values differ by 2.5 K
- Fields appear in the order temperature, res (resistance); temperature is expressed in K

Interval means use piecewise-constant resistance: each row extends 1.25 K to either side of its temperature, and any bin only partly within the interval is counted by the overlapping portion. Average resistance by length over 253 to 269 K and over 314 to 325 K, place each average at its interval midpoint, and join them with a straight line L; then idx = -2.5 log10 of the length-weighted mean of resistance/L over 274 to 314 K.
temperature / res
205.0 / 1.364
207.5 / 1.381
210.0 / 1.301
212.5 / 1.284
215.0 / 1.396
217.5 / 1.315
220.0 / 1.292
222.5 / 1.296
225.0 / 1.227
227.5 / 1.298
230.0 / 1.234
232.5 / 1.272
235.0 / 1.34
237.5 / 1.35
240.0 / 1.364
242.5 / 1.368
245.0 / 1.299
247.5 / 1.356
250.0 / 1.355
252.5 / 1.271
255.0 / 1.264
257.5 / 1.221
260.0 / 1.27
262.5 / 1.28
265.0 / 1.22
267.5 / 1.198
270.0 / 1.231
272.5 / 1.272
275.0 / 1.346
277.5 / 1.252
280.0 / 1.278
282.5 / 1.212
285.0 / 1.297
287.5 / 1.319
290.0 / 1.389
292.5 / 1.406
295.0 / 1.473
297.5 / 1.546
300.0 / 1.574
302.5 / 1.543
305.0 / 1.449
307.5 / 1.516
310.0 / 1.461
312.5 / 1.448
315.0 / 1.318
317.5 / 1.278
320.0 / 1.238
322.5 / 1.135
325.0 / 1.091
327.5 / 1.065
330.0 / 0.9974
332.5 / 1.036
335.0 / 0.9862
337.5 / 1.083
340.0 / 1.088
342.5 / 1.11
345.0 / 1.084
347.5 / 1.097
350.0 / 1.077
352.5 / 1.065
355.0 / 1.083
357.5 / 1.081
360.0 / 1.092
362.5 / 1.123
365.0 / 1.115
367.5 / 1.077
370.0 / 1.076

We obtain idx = -0.14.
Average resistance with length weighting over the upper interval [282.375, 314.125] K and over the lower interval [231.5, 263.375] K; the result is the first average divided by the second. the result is 1.10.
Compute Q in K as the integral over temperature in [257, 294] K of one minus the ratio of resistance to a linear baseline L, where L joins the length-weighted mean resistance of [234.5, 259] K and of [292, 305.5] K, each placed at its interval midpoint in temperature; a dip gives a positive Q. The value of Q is 3.6 K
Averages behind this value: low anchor 1.32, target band 1.28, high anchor 1.51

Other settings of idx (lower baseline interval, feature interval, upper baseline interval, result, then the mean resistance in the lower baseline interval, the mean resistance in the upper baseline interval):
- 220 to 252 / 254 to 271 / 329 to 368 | 0.01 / 1.31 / 1.08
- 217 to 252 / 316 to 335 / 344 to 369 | 0.03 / 1.31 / 1.09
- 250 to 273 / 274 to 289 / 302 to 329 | -0.01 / 1.25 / 1.31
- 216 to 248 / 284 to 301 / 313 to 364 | -0.19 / 1.31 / 1.11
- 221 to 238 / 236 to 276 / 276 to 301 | 0.03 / 1.29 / 1.37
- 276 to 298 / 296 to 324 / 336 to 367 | -0.12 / 1.35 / 1.09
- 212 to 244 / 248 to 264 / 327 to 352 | -0.03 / 1.31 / 1.06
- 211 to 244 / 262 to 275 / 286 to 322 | 0.10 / 1.31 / 1.42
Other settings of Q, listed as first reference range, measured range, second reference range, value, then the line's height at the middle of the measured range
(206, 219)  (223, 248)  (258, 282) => -0.1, 1.3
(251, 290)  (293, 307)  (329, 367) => -3.7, 1.19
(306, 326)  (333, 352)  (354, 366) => 1.8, 1.18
